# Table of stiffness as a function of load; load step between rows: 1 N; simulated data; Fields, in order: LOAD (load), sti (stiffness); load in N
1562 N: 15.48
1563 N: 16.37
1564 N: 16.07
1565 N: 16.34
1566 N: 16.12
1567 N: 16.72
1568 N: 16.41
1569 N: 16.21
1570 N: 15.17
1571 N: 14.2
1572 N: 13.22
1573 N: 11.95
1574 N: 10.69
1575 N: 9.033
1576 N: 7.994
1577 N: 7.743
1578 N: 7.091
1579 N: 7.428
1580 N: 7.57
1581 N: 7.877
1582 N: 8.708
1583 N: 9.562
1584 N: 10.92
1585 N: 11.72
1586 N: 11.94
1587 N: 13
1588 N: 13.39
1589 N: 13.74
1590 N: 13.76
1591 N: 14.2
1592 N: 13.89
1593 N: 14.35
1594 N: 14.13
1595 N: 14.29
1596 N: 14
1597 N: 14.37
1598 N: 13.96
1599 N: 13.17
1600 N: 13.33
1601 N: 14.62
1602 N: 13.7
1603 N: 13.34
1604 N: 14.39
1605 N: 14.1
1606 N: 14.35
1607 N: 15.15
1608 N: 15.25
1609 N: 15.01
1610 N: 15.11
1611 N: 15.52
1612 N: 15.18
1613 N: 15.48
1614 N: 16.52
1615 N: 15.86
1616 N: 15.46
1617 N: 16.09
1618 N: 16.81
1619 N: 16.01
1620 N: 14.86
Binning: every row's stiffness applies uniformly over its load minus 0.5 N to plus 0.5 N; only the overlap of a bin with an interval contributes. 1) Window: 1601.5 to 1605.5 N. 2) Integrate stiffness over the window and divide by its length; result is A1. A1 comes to 13.9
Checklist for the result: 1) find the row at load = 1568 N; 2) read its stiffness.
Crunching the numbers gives 16.41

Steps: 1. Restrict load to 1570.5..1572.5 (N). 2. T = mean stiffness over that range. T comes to 13.7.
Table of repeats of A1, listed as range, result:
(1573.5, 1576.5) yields 9.24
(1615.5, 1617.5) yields 15.8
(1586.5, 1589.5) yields 13.4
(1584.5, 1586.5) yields 11.8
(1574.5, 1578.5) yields 7.97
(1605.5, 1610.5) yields 15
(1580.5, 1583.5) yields 8.72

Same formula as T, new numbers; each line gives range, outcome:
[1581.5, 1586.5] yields 10.6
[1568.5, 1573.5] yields 14.2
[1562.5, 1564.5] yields 16.2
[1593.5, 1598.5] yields 14.2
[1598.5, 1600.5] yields 13.2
